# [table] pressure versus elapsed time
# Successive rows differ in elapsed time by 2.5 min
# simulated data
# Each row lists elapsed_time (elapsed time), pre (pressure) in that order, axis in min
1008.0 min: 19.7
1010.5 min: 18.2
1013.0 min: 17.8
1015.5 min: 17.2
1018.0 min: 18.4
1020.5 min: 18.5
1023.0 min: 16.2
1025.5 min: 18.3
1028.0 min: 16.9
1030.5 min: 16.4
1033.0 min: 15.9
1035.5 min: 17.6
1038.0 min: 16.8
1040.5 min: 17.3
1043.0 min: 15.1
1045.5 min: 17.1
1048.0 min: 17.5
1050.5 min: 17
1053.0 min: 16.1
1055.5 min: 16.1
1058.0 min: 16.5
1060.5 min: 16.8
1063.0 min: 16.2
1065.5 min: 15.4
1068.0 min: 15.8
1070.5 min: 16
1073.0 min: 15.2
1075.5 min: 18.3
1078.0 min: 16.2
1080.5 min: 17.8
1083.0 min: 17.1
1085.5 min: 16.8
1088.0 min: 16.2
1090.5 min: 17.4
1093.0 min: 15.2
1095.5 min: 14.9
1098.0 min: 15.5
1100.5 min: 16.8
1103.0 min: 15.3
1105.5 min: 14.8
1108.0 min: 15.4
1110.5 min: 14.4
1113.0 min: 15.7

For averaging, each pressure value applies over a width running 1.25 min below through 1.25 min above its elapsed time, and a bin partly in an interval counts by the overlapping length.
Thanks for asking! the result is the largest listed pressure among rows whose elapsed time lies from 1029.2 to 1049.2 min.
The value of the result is 17.6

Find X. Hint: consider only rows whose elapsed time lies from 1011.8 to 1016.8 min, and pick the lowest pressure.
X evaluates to 17.2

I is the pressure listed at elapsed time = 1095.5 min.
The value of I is 14.9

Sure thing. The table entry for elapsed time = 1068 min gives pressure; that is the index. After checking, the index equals 15.8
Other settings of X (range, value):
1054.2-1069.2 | 15.4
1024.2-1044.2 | 15.1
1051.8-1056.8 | 16.1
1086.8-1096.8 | 14.9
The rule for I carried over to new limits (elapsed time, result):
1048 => 17.5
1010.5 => 18.2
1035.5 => 17.6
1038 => 16.8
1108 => 15.4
